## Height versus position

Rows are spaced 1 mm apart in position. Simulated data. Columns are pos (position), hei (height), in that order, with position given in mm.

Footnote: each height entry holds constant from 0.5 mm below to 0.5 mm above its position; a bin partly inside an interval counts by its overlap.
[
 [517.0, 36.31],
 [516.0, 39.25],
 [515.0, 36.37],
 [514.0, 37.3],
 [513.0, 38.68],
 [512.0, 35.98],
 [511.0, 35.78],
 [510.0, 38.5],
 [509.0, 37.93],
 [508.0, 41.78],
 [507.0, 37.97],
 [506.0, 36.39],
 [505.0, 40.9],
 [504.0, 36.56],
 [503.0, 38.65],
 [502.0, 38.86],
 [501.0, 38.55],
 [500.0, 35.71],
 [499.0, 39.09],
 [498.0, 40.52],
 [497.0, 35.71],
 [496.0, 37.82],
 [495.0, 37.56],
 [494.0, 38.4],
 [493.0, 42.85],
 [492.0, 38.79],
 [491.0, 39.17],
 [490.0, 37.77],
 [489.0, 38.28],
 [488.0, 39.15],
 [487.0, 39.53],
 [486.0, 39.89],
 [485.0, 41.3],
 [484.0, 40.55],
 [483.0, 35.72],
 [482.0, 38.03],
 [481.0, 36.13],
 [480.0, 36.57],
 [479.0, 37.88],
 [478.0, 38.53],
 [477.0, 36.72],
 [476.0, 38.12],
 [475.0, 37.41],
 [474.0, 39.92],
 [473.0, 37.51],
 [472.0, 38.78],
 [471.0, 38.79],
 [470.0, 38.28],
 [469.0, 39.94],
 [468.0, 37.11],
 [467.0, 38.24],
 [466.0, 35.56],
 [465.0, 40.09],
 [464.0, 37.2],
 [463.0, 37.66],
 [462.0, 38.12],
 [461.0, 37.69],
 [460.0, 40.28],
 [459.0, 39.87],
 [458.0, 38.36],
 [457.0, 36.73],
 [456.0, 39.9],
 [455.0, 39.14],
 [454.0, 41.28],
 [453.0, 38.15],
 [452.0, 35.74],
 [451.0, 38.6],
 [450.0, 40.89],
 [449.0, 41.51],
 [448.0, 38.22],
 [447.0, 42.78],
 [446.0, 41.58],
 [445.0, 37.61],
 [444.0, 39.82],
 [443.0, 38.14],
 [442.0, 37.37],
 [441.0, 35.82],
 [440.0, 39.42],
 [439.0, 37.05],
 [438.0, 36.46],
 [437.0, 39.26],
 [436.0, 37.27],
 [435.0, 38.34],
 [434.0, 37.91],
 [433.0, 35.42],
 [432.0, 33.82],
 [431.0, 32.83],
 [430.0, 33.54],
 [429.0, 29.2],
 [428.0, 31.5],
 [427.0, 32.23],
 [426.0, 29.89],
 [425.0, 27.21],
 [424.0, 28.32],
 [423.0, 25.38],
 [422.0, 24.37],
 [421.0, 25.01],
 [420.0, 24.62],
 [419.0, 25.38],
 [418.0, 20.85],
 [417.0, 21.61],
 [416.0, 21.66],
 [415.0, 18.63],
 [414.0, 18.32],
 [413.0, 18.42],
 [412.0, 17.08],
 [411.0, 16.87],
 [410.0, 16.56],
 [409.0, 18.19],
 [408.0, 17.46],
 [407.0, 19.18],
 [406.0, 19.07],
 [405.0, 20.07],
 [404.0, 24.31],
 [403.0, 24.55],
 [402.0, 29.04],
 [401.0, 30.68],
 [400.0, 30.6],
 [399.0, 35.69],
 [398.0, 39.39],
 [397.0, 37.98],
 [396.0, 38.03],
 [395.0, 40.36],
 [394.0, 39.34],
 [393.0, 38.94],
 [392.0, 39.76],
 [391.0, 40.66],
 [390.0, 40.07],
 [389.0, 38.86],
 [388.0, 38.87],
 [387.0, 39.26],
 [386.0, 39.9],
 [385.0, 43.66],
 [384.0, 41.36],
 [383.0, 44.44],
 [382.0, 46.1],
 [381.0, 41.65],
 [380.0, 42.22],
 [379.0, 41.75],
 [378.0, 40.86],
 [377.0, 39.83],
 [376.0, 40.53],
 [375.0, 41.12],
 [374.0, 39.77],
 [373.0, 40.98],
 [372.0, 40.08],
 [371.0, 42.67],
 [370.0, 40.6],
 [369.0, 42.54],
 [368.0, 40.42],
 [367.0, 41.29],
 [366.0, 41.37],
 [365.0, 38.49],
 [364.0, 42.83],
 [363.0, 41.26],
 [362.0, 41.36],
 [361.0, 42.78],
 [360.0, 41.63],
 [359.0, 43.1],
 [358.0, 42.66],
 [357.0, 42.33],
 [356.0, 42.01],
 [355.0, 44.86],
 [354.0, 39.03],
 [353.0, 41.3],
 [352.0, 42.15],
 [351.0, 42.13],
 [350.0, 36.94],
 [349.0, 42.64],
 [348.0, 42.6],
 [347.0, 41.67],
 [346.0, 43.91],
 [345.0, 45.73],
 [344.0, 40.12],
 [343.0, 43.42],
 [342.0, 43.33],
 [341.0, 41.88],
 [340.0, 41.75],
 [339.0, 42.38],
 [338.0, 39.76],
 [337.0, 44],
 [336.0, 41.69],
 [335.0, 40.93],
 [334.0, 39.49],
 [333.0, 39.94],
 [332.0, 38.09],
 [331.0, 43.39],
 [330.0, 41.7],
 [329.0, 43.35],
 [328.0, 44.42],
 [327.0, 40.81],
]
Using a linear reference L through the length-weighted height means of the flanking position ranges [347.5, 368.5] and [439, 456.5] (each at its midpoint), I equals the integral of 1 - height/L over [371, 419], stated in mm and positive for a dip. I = 9.42 mm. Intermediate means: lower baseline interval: 41.6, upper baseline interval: 39.1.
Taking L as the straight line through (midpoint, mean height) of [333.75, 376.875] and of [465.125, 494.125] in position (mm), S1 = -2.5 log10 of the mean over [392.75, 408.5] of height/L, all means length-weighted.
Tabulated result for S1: 0.321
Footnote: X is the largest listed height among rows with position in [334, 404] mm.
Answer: 46.1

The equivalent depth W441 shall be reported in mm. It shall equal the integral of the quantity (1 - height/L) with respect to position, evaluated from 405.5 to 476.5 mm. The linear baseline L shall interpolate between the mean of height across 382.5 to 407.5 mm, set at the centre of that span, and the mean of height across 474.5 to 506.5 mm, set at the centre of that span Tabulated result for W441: 7.3 mm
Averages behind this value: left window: 35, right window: 38.3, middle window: 33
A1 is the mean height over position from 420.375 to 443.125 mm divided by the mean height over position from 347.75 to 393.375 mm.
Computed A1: 0.80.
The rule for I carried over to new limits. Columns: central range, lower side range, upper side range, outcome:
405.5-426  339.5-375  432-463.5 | 9.4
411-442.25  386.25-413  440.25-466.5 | 5.0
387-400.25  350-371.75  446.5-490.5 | 0.7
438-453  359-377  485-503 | 0.3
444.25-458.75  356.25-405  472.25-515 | -0.3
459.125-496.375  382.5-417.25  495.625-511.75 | -2.3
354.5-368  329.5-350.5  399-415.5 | -2.5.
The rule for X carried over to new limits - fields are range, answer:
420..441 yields 39.42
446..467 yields 42.78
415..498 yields 42.85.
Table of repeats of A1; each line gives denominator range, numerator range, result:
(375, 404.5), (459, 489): 1.00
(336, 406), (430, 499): 0.96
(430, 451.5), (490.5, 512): 1.01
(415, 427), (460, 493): 1.54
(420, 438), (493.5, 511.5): 1.20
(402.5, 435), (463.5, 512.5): 1.54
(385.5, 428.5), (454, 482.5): 1.34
